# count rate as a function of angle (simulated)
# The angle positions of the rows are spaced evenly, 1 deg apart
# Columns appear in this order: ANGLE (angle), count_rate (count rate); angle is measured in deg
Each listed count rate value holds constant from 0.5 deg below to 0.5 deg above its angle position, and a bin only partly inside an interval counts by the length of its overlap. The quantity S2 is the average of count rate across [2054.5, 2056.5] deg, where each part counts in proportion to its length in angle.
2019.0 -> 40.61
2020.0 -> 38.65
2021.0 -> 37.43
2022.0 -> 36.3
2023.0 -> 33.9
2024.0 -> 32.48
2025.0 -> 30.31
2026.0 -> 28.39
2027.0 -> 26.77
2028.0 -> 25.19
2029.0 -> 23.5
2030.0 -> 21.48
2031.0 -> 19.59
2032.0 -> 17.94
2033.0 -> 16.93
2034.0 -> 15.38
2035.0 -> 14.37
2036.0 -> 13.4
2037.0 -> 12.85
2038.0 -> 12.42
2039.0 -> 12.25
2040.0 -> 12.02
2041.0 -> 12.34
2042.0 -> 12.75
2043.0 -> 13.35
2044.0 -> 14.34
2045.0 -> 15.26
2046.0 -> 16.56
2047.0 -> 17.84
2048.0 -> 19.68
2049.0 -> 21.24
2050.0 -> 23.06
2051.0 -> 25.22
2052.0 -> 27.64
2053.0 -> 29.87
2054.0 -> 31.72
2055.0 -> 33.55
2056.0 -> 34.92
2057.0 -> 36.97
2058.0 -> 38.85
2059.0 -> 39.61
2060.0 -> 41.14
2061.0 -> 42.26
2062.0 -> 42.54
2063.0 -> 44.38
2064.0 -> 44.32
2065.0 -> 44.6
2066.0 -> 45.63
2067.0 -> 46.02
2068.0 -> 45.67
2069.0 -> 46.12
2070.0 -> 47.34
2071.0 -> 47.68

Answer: 34.2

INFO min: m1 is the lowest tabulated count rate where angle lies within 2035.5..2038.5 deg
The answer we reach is 12.42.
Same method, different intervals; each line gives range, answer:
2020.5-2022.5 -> 36.3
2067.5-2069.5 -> 45.67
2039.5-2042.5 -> 12.02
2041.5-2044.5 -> 12.75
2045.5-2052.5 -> 16.56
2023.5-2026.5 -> 28.39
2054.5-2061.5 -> 33.55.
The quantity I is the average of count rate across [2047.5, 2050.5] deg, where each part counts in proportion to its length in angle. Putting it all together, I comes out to 21.3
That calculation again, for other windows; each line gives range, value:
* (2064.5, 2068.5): 45.5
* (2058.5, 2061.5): 41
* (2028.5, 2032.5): 20.6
